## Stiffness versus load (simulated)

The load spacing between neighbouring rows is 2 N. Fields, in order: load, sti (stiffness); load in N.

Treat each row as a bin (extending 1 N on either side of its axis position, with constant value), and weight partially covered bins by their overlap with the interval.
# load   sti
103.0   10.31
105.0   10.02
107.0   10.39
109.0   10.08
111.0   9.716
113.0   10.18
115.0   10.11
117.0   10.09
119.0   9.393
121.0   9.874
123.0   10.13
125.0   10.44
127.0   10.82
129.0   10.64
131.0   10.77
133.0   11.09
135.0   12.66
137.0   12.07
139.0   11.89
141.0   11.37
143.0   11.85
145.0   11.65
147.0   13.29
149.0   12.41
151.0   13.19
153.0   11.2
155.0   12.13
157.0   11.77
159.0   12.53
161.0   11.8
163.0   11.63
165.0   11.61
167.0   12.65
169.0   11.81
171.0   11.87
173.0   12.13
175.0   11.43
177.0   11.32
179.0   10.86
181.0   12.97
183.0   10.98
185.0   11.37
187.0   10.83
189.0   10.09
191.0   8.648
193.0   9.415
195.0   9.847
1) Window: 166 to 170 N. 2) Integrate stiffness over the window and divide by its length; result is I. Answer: 12.2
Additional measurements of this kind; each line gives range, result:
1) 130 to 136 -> 11.5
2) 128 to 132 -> 10.7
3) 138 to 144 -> 11.7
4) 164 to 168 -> 12.1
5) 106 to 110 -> 10.2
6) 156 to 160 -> 12.1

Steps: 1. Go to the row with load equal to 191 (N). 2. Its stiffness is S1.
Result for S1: 8.648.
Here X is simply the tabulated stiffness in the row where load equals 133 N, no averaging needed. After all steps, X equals 11.09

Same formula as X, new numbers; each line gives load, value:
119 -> 9.393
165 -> 11.61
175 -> 11.43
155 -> 12.13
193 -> 9.415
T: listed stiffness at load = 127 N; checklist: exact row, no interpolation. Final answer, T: 10.82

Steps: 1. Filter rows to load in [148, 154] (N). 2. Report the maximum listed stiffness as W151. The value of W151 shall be 13.19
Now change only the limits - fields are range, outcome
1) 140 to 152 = 13.29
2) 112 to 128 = 10.82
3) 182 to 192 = 11.37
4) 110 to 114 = 10.18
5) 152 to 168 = 12.65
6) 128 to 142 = 12.66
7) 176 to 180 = 11.32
